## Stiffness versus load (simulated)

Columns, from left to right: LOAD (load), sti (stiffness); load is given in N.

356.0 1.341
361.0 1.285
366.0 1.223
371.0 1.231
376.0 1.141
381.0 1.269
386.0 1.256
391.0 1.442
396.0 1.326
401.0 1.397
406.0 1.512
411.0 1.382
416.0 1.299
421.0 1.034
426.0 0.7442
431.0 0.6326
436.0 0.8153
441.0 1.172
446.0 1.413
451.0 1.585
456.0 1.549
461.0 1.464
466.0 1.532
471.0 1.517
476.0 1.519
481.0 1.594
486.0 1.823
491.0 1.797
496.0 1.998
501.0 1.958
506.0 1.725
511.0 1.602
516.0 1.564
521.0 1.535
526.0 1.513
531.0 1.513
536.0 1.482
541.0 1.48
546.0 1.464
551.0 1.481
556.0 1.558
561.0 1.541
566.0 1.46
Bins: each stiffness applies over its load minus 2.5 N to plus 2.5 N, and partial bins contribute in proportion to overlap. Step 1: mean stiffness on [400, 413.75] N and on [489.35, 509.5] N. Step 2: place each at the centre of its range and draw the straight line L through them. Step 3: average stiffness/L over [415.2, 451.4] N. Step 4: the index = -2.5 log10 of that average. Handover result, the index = 0.43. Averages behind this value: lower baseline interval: 1.43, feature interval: 1.05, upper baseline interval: 1.86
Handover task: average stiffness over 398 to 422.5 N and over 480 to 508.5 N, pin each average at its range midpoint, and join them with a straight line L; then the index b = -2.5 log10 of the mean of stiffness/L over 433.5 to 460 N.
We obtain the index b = 0.18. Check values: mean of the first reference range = 1.34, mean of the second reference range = 1.83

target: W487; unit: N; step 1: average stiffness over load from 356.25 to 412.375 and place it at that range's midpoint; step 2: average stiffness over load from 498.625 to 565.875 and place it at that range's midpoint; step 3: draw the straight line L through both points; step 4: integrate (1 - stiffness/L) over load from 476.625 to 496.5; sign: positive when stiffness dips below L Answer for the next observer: -3.6 N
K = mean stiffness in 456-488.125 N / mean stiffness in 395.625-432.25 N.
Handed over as 1.3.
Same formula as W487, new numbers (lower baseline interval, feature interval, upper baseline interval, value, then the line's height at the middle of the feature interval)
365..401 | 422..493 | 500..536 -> 5.41 N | 1.46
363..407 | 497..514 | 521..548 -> -3.73 N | 1.46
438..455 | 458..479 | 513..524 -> -1.08 N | 1.44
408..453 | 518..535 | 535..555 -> -1.13 N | 1.42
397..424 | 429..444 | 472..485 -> 5.51 N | 1.42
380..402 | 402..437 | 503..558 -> 7.40 N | 1.38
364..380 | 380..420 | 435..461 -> -2.99 N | 1.26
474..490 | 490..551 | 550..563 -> -1.07 N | 1.6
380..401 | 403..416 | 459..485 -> -0.31 N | 1.38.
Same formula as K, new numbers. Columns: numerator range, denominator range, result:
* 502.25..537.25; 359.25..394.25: 1.25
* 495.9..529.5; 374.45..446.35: 1.41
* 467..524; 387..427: 1.31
